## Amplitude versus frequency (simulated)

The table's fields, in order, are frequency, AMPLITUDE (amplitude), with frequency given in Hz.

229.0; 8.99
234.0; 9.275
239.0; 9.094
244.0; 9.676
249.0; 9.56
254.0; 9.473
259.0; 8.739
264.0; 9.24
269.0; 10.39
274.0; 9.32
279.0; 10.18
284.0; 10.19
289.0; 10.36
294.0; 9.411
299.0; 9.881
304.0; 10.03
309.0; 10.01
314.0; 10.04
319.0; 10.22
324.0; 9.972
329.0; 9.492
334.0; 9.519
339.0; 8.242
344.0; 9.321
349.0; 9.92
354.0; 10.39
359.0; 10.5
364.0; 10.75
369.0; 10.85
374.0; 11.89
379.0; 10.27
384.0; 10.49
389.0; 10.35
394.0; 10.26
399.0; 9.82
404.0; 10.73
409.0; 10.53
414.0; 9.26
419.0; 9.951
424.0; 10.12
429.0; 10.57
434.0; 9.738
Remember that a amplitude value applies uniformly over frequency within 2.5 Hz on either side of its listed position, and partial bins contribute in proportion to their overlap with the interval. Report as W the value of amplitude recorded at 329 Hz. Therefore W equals 9.492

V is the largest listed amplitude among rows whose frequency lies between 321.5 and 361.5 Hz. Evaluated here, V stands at 10.5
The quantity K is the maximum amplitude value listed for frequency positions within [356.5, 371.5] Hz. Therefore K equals 10.85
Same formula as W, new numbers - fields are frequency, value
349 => 9.92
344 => 9.321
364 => 10.75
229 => 8.99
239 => 9.094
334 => 9.519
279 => 10.18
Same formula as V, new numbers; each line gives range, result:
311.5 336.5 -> 10.22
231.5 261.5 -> 9.676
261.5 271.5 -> 10.39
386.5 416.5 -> 10.73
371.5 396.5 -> 11.89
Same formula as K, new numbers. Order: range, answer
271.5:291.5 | 10.36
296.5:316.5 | 10.04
